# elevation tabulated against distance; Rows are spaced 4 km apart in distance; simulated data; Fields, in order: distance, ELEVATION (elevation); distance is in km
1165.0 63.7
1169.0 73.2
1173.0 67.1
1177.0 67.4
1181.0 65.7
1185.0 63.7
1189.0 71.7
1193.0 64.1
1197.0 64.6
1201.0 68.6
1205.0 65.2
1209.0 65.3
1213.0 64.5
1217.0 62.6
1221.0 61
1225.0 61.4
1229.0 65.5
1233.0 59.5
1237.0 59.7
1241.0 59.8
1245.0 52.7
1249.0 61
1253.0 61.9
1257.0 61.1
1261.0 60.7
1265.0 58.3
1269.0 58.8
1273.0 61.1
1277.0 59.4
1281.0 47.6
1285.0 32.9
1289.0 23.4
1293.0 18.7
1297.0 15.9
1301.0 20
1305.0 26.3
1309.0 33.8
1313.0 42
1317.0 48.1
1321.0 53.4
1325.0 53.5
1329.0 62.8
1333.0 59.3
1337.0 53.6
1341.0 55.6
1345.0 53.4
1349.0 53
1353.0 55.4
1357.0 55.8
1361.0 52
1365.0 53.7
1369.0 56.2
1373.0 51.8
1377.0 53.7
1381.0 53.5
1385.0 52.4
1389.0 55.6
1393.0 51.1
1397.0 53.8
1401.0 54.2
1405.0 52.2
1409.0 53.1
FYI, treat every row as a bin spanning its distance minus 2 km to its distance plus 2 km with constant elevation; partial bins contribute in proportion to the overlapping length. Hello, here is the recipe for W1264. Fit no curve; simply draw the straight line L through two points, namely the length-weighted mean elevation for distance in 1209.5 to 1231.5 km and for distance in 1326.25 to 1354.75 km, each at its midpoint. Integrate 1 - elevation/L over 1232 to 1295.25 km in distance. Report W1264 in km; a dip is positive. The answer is 9.1 km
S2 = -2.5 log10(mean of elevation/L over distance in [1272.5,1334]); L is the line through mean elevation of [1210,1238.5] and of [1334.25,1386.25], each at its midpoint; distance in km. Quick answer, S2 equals 0.38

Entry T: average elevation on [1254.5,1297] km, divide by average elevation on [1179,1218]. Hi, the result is 0.71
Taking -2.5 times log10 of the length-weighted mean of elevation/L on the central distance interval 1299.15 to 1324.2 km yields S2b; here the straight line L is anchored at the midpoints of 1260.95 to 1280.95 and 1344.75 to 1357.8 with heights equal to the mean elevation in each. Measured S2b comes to 0.42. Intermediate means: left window 58.4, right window 54.4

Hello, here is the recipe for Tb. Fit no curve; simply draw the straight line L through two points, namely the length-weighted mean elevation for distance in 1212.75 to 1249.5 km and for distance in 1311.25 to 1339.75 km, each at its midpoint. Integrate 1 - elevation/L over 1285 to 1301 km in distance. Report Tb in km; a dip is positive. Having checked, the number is 10.0 km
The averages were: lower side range 60.6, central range 21.1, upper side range 53.4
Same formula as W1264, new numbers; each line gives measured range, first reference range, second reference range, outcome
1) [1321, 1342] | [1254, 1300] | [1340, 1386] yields -2.5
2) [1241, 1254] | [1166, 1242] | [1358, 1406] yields 0.7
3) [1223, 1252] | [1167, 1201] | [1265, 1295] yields -3.0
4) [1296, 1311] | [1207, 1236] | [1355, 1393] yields 8.6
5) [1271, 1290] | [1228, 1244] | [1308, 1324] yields 2.3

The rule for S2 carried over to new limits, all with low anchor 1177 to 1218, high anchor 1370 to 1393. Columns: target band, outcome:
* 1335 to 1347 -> 0.04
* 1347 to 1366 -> 0.02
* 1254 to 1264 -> 0.02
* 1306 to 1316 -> 0.47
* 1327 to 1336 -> -0.07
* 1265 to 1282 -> 0.06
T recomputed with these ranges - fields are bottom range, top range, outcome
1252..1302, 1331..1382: 1.22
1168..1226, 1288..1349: 0.64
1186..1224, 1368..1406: 0.82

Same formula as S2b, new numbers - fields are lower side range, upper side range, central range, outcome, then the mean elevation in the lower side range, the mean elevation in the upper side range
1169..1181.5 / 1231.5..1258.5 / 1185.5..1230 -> -0.02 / 67.9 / 59.4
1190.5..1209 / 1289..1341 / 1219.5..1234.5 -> -0.04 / 65.8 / 40.5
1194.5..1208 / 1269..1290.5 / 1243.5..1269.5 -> -0.14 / 66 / 46.7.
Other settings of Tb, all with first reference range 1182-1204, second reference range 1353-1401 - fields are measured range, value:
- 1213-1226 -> 0.50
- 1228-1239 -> 0.42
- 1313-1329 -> 1.58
